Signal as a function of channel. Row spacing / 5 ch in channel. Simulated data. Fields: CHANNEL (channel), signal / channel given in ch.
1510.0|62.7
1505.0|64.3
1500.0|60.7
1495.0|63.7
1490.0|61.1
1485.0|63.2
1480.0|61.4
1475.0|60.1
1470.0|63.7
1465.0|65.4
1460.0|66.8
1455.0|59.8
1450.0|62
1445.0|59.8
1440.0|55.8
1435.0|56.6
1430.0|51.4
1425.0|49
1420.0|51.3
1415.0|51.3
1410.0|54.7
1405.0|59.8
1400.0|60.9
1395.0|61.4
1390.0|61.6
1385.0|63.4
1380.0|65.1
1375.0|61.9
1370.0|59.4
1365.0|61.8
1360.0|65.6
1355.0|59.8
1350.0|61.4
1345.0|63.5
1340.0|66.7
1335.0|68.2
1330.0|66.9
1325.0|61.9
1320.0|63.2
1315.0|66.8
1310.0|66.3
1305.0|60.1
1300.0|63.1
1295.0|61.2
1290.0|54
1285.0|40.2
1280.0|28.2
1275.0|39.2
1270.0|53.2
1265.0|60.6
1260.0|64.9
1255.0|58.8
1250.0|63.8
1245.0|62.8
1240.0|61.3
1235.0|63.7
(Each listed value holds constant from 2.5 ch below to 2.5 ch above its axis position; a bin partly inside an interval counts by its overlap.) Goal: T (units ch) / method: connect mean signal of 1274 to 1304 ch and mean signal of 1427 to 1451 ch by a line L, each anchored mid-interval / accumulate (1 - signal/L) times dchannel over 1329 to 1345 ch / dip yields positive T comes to -4.8 ch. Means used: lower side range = 48.7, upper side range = 56.6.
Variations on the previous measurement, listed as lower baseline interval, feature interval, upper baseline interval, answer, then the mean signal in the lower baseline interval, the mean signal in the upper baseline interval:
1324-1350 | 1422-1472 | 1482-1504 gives 3.4 ch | 65.3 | 62.3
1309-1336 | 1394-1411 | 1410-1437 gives -1.4 ch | 65.4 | 52.1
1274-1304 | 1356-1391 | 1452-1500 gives -4.8 ch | 48.7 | 62.7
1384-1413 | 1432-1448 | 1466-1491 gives 1.0 ch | 60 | 62.2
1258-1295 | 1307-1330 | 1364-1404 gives -4.5 ch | 49.2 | 61.9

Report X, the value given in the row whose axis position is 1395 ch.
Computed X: 61.4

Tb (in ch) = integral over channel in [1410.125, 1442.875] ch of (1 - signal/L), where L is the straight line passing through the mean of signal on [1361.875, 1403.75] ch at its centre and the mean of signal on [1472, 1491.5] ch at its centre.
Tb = 4.7 ch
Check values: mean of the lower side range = 61.9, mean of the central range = 52.8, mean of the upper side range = 61.5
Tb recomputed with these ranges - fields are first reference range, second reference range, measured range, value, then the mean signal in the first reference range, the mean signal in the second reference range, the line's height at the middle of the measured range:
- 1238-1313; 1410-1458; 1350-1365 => -1.82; 55.9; 55.3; 55.6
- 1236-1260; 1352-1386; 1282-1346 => 0.90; 62.1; 62.4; 62.3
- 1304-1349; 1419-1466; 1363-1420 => 1.13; 64.9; 57.8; 60.9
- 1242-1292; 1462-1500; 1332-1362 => -4.19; 52.6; 62.6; 56.4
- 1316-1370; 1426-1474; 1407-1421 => 1.90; 63.8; 59.8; 61.1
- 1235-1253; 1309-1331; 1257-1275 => 1.87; 62.7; 64.8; 63.3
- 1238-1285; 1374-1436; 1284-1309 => -1.13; 53.9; 57.5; 54.8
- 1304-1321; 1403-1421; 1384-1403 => -1.82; 64.5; 54.4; 56.3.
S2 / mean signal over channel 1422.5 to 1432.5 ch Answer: 50.2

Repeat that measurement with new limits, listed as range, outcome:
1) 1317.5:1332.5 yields 64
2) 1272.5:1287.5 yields 35.9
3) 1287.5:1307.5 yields 59.6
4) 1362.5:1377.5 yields 61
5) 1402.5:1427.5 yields 53.2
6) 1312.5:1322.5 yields 65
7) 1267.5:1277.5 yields 46.2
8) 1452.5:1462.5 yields 63.3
